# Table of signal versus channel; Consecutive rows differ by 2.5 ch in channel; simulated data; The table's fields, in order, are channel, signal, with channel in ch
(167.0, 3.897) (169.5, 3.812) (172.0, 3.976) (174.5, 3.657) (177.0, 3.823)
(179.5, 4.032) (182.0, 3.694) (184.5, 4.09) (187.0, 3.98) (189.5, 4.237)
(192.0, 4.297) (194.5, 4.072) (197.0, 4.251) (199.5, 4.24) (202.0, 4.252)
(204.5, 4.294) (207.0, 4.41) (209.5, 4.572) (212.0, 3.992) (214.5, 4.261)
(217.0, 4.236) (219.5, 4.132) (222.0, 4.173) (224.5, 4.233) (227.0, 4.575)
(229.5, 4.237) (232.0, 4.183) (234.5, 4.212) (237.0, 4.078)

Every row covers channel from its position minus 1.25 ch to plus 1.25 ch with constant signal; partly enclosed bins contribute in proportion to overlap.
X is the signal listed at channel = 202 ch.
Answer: 4.252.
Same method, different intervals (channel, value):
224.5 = 4.233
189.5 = 4.237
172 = 3.976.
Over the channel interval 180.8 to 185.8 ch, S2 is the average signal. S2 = 3.89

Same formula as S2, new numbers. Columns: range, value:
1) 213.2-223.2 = 4.2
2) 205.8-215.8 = 4.31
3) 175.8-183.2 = 3.85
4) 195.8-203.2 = 4.25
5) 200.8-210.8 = 4.38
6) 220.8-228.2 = 4.33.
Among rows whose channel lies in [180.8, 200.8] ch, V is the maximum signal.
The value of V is 4.297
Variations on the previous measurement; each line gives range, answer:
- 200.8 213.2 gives 4.572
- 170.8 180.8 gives 4.032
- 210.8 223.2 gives 4.261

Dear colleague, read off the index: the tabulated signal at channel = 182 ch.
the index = 3.694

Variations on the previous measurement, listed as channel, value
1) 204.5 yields 4.294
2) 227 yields 4.575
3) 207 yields 4.41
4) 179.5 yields 4.032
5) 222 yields 4.173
